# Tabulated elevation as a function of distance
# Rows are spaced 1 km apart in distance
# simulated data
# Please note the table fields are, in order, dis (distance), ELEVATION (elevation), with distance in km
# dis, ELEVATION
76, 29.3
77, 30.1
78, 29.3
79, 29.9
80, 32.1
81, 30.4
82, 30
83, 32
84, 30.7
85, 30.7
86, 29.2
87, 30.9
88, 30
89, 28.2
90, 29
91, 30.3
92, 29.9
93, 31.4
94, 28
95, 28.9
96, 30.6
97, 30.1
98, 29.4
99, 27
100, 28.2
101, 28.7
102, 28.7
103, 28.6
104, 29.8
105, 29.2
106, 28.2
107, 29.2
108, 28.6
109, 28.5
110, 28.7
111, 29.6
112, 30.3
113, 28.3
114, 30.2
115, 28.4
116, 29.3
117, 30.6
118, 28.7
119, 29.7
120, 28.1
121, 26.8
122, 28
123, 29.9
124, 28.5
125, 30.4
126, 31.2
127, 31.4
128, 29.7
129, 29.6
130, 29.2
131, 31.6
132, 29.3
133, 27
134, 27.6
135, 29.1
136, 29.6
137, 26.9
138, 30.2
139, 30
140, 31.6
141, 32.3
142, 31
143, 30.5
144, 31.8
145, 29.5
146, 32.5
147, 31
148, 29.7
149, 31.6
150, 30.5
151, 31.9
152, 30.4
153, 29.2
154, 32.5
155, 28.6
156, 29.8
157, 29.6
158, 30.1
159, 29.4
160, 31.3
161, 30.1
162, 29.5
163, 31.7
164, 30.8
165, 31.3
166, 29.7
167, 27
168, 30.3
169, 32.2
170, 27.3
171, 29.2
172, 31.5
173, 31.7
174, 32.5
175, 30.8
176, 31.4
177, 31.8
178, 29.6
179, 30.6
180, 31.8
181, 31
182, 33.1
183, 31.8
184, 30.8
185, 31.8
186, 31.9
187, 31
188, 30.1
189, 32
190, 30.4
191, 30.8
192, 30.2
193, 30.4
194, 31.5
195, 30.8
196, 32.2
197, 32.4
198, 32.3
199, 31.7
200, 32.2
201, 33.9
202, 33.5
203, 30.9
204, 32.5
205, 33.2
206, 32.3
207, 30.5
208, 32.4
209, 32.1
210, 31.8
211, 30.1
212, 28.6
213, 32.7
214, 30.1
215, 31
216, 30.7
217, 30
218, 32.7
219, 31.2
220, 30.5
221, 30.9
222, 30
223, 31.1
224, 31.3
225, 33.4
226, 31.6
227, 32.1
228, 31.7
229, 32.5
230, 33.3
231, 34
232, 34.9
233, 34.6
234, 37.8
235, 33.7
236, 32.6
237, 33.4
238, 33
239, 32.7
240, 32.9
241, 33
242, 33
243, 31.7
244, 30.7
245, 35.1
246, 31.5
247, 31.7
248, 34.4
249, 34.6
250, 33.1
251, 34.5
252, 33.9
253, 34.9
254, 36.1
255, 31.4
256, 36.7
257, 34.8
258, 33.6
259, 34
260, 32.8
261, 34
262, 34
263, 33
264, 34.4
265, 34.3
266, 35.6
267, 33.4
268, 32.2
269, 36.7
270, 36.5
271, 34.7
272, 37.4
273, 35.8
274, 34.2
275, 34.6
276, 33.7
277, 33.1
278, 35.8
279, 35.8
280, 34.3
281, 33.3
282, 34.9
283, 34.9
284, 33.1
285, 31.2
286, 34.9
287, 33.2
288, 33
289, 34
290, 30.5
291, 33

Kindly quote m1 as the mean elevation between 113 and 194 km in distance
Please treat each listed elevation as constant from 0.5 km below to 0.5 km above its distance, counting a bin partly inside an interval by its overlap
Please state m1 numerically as 30.3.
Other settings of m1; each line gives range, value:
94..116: 29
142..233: 31.2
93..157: 29.6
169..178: 30.8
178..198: 31.3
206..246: 32.2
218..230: 31.6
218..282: 33.6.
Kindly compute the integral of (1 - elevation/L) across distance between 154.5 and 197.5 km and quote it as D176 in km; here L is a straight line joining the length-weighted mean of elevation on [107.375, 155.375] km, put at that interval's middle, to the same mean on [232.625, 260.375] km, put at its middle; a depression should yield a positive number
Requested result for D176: 0.7 km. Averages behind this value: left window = 29.8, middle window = 30.7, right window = 33.6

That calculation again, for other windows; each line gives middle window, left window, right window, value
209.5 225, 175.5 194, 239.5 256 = 0.66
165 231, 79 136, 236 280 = 1.76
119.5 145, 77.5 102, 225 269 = 0.96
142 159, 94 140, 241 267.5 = -0.16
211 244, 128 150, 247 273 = 1.03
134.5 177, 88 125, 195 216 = -0.03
